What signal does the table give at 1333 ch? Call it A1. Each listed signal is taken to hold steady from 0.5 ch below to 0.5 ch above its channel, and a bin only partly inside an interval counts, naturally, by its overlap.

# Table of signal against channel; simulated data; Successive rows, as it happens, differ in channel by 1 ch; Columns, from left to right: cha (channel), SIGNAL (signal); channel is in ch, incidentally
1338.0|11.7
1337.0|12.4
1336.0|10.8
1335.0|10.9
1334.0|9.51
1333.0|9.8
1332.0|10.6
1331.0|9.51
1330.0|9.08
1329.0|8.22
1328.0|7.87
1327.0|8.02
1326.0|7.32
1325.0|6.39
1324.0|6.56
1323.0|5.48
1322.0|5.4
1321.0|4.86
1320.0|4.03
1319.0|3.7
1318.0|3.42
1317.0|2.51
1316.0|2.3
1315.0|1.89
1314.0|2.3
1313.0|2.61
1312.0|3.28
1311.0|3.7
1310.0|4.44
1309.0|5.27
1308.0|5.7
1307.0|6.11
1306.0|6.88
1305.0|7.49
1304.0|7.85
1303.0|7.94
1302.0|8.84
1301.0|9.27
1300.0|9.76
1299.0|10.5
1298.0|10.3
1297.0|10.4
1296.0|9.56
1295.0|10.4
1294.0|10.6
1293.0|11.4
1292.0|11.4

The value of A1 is 9.8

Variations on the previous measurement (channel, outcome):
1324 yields 6.56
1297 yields 10.4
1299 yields 10.5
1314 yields 2.3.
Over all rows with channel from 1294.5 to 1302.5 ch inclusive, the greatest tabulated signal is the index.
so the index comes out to 10.5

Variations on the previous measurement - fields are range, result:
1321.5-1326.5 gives 7.32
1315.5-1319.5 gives 3.7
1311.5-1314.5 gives 3.28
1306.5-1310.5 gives 6.11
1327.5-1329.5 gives 8.22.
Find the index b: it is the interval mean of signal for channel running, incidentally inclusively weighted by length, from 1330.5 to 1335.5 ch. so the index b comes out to 10.1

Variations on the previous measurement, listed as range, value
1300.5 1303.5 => 8.68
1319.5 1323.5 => 4.94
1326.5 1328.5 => 7.95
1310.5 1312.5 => 3.49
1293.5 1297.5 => 10.2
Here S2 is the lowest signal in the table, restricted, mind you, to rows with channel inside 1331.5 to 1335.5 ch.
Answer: 9.51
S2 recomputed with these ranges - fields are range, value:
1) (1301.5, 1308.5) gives 5.7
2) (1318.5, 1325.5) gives 3.7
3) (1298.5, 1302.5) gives 8.84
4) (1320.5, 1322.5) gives 4.86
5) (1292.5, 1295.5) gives 10.4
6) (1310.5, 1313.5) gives 2.61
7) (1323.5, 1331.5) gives 6.39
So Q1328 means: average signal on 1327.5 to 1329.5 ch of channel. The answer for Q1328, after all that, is 8.04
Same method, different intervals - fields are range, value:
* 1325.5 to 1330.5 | 8.1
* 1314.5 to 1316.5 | 2.09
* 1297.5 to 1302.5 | 9.73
